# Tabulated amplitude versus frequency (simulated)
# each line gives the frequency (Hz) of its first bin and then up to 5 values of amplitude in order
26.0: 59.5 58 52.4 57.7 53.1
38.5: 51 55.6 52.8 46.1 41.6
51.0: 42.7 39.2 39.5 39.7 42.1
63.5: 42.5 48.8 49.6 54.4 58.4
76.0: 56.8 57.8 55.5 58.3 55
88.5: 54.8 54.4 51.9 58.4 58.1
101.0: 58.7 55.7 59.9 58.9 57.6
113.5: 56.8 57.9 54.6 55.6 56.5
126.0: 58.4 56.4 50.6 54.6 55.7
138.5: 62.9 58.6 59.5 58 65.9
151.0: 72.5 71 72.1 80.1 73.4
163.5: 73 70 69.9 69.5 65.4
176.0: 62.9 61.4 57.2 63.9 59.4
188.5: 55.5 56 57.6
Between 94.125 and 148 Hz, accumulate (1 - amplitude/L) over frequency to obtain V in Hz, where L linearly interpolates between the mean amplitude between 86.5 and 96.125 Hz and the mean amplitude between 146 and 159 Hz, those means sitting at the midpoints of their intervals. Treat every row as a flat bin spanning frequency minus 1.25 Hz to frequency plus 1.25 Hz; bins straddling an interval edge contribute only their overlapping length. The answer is 4.0 Hz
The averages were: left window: 54.5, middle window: 57.4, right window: 70.5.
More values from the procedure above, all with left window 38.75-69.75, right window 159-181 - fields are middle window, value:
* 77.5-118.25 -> -2.3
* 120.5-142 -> 1.3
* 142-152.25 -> -0.1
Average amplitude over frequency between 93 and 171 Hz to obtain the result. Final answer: 61.6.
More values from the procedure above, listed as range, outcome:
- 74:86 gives 57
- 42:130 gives 52.7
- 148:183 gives 68.8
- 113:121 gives 56.3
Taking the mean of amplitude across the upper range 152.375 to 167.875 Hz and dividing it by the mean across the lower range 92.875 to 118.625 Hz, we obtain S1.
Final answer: 1.3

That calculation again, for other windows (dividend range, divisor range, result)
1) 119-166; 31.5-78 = 1.30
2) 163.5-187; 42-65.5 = 1.50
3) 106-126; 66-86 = 1.03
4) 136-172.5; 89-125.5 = 1.20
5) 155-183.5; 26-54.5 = 1.35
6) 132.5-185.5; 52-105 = 1.26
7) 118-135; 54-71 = 1.25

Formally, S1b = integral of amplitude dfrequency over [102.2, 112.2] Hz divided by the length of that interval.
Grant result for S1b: 58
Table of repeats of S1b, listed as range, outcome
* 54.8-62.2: 40.4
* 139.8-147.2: 58.7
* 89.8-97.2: 54.9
